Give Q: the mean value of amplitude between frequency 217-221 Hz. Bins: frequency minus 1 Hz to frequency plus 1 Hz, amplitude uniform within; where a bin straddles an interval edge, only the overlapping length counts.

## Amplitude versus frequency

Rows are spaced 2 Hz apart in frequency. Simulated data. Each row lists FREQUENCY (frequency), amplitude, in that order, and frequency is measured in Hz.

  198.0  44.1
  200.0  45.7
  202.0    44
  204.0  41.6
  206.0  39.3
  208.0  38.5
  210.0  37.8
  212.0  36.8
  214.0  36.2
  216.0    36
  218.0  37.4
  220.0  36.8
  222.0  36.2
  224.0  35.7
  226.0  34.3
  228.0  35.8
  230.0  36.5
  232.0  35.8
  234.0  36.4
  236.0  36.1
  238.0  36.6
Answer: 37.1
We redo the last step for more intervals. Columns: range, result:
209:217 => 36.7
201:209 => 40.8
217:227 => 36.1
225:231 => 35.5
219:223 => 36.5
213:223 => 36.5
